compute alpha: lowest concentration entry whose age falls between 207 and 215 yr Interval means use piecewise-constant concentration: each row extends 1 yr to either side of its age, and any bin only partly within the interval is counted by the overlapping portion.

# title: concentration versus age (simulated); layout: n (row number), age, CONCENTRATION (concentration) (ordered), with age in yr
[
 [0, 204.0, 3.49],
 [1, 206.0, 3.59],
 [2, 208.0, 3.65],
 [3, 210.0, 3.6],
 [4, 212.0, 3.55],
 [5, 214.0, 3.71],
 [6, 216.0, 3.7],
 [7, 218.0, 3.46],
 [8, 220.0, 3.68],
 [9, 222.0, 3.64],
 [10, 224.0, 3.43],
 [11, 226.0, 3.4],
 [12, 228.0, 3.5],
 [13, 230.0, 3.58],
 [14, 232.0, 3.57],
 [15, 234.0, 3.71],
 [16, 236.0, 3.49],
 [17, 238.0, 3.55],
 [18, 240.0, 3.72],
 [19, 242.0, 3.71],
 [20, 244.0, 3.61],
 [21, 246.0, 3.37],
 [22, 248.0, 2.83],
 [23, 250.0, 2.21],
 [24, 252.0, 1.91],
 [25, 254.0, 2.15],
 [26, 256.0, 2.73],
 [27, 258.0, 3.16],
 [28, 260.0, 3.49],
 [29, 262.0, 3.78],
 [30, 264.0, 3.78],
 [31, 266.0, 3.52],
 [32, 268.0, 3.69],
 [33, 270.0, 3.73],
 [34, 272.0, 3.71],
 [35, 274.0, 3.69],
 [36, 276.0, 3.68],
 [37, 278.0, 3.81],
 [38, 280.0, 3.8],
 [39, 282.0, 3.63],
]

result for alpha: 3.55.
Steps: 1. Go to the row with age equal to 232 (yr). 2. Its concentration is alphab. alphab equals 3.57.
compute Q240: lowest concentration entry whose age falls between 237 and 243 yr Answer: 3.55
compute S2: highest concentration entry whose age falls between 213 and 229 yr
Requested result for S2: 3.71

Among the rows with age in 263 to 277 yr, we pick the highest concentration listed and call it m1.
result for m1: 3.78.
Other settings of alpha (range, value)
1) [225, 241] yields 3.4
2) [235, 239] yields 3.49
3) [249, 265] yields 1.91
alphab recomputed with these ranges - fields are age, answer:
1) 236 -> 3.49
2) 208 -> 3.65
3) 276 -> 3.68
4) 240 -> 3.72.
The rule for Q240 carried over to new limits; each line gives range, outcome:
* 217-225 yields 3.43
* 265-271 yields 3.52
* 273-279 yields 3.68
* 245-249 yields 2.83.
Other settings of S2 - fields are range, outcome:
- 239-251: 3.72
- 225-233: 3.58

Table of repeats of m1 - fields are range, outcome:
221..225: 3.64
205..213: 3.65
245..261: 3.49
